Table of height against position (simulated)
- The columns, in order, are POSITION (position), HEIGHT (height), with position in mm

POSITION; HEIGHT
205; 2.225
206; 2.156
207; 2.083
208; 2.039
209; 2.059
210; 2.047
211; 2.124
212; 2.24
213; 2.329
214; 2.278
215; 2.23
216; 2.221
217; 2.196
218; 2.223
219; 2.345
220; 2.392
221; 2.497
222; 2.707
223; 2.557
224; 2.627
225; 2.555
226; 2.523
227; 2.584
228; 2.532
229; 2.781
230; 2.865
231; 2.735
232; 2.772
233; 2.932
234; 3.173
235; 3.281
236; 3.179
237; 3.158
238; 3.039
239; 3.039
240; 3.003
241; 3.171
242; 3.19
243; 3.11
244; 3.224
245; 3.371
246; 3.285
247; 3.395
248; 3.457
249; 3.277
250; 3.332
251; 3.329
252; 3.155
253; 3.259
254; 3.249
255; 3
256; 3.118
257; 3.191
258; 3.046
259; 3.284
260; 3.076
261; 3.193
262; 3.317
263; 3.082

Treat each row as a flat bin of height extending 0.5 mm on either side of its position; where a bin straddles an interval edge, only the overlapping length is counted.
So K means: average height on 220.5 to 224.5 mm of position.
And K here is 2.6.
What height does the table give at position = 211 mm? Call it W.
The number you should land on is 2.124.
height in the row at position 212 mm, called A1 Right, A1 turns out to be 2.24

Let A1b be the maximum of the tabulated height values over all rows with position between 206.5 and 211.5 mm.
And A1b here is 2.124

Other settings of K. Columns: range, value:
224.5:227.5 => 2.55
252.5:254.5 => 3.25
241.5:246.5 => 3.24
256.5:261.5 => 3.16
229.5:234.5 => 2.9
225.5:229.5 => 2.6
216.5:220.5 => 2.29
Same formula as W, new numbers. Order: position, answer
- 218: 2.223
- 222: 2.707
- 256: 3.118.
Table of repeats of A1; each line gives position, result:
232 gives 2.772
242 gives 3.19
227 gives 2.584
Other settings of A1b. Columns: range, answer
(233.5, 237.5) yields 3.281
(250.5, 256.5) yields 3.329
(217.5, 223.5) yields 2.707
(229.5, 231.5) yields 2.865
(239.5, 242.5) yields 3.19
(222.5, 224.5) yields 2.627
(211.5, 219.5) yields 2.345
